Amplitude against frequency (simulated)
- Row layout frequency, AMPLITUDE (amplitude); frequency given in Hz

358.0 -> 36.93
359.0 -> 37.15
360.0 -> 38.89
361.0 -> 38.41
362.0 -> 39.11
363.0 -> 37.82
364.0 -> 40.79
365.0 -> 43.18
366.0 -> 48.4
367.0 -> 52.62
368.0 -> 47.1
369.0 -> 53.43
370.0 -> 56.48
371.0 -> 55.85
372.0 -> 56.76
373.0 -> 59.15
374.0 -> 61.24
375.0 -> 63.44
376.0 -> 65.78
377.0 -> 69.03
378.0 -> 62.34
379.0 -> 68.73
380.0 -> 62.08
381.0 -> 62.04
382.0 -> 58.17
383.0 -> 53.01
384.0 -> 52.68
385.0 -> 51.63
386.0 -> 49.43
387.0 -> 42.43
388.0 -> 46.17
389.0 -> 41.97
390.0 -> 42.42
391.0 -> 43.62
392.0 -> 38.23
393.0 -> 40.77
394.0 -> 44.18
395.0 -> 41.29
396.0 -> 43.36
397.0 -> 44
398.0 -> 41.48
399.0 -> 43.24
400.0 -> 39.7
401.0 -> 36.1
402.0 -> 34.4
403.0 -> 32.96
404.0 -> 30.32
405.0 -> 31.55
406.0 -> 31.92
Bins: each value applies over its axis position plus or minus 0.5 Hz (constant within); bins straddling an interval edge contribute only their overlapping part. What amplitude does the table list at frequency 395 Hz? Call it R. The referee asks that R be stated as 41.29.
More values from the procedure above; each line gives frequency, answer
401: 36.1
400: 39.7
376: 65.78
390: 42.42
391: 43.62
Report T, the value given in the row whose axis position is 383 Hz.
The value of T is 53.01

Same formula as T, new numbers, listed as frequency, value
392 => 38.23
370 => 56.48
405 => 31.55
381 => 62.04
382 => 58.17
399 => 43.24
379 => 68.73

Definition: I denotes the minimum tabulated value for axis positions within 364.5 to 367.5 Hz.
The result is 43.18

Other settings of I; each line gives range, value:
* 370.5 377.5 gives 55.85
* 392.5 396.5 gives 40.77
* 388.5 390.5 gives 41.97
